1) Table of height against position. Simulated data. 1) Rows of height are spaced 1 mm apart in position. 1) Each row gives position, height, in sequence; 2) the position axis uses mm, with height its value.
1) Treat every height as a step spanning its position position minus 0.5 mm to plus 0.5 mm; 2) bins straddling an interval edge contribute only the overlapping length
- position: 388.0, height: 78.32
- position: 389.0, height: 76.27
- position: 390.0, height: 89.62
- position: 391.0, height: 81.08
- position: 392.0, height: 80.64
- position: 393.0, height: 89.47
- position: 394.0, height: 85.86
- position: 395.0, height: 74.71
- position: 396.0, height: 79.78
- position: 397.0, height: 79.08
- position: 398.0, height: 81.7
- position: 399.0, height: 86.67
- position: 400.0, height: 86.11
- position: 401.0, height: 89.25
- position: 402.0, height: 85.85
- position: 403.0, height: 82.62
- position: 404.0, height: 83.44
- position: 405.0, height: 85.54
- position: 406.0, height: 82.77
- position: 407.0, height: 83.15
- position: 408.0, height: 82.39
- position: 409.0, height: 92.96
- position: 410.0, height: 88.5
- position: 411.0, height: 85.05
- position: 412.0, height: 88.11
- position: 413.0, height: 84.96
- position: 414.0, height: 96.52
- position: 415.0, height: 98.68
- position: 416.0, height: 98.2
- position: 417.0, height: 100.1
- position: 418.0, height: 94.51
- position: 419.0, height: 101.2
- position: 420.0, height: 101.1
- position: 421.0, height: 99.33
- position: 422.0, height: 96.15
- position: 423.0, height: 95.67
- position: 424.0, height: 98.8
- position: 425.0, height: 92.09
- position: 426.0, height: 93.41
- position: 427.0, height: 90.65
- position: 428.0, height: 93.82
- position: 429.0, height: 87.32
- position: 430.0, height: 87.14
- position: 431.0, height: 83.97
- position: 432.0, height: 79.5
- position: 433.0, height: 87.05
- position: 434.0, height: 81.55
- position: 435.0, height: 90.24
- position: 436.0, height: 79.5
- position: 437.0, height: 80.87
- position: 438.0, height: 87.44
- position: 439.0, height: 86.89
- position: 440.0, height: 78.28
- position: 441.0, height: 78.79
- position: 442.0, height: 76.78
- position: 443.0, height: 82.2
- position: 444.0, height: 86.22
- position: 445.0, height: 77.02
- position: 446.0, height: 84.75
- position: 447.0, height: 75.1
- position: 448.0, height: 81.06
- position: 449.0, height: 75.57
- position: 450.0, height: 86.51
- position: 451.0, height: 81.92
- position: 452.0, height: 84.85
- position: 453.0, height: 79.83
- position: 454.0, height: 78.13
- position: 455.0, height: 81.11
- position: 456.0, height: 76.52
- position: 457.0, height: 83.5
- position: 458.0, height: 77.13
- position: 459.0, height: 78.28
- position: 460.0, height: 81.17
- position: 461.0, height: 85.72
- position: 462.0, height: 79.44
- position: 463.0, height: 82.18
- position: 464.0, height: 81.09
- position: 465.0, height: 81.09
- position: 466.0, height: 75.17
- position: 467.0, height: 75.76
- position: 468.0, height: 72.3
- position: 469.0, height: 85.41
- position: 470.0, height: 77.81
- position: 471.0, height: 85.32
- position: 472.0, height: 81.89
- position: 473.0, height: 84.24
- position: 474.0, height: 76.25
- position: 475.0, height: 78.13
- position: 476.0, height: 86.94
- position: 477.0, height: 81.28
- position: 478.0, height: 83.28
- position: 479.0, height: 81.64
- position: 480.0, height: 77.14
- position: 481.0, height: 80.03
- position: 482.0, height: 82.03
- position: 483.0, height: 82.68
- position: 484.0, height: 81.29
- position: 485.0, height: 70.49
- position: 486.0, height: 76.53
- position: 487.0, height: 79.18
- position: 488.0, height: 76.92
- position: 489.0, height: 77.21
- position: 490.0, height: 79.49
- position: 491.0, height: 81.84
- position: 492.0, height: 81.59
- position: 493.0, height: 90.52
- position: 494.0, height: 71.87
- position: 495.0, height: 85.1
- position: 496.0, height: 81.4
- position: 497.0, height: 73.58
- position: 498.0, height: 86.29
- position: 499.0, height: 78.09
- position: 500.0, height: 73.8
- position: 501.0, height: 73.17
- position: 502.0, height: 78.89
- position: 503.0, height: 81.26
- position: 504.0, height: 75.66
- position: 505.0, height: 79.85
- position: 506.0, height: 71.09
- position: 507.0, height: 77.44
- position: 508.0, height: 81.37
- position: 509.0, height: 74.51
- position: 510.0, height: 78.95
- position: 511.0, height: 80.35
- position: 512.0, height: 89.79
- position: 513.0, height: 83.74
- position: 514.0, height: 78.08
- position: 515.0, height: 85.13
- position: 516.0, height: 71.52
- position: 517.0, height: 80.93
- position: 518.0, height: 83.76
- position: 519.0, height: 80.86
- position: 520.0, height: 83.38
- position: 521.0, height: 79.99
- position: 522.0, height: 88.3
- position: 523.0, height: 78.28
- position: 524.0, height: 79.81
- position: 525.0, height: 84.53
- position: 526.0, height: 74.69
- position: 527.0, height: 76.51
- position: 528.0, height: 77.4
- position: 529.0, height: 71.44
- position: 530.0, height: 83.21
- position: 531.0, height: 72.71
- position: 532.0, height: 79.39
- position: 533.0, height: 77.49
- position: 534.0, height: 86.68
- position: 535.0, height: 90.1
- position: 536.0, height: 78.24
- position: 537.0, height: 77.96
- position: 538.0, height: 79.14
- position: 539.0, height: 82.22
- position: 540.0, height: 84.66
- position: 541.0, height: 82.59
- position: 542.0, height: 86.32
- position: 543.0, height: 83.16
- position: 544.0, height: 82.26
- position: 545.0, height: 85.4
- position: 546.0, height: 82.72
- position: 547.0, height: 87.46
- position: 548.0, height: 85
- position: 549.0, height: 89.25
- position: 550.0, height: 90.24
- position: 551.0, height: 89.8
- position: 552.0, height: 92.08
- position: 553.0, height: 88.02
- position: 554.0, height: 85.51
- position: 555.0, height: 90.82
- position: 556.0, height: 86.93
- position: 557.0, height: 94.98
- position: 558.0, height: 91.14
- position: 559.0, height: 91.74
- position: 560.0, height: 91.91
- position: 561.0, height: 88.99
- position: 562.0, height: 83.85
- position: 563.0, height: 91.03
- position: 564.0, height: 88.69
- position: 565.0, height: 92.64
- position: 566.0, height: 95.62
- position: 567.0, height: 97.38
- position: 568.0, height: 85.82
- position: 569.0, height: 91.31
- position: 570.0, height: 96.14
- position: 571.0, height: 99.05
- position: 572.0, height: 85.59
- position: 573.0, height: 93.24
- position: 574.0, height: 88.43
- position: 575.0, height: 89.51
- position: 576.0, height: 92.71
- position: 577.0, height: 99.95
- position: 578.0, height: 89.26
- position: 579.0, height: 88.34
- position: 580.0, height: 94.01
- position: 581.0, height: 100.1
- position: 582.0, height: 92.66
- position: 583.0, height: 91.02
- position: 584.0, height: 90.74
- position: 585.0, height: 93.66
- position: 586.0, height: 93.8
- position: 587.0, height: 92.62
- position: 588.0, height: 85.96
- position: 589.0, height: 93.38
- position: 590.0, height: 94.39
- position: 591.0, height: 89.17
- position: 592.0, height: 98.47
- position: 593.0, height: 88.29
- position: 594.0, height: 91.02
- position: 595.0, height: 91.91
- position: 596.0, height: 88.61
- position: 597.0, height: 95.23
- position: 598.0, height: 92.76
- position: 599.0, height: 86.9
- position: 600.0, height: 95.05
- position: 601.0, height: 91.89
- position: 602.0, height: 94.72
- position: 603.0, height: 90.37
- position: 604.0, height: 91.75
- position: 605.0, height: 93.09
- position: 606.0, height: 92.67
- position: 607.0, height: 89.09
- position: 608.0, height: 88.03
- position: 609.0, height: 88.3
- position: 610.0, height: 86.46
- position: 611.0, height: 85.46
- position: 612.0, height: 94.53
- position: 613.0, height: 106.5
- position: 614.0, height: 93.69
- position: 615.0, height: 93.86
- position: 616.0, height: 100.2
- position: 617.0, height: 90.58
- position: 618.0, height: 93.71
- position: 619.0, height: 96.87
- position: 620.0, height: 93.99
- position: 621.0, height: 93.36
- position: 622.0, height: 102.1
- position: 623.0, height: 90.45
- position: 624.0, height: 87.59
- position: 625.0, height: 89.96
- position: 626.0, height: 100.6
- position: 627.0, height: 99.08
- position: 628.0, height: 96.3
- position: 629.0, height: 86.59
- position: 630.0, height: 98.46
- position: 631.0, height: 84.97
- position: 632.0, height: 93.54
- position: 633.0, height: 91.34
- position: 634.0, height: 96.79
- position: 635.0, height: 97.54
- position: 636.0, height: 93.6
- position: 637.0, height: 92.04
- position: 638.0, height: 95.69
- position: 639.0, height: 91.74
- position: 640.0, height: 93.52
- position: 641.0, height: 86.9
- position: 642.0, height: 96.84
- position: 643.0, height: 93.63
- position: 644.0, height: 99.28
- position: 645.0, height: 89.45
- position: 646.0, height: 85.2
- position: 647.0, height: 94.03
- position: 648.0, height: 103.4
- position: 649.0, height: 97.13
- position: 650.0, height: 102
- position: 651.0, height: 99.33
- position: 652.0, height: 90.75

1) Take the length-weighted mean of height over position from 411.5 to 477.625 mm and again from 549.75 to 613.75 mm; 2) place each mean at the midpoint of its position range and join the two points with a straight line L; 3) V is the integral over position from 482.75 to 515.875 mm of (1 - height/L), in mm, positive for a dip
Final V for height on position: 3.19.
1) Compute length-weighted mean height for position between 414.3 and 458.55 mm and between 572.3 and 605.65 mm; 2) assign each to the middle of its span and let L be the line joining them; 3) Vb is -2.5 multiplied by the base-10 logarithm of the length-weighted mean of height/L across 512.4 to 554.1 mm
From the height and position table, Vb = 0.098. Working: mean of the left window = 86.6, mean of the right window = 92.2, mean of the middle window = 82.4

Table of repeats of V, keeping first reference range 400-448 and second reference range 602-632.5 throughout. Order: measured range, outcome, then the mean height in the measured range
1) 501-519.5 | 2.2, 79.4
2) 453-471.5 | 1.9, 79.8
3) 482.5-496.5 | 1.6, 79.7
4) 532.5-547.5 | 1.3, 83.1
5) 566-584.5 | -0.1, 92.6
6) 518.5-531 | 1.5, 79.6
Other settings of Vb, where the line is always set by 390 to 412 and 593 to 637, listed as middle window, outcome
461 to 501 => 0.10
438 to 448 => 0.07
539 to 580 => 0.02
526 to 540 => 0.13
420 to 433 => -0.08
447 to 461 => 0.08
